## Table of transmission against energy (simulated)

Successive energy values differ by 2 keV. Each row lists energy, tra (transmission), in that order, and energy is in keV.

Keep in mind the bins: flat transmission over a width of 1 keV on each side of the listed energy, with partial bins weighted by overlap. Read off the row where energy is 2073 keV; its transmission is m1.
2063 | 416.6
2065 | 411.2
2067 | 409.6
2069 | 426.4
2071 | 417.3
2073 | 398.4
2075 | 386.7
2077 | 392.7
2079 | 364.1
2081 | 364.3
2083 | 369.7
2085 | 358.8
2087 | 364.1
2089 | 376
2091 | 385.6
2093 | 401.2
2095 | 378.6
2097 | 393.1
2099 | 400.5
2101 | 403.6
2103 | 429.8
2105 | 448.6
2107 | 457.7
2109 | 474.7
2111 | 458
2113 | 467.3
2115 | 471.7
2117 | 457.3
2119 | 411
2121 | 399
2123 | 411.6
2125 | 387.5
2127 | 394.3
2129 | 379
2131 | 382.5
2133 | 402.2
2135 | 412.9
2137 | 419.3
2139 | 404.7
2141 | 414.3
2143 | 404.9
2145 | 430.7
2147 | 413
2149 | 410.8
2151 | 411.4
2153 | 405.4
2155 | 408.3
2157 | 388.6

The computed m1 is 398.4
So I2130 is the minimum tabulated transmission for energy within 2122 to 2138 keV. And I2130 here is 379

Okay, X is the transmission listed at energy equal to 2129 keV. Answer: 379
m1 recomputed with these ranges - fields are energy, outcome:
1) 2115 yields 471.7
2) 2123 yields 411.6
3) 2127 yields 394.3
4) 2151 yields 411.4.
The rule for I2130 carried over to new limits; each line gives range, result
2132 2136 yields 402.2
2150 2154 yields 405.4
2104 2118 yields 448.6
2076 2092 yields 358.8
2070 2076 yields 386.7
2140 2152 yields 404.9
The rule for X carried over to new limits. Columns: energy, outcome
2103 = 429.8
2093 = 401.2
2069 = 426.4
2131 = 382.5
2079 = 364.1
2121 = 399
